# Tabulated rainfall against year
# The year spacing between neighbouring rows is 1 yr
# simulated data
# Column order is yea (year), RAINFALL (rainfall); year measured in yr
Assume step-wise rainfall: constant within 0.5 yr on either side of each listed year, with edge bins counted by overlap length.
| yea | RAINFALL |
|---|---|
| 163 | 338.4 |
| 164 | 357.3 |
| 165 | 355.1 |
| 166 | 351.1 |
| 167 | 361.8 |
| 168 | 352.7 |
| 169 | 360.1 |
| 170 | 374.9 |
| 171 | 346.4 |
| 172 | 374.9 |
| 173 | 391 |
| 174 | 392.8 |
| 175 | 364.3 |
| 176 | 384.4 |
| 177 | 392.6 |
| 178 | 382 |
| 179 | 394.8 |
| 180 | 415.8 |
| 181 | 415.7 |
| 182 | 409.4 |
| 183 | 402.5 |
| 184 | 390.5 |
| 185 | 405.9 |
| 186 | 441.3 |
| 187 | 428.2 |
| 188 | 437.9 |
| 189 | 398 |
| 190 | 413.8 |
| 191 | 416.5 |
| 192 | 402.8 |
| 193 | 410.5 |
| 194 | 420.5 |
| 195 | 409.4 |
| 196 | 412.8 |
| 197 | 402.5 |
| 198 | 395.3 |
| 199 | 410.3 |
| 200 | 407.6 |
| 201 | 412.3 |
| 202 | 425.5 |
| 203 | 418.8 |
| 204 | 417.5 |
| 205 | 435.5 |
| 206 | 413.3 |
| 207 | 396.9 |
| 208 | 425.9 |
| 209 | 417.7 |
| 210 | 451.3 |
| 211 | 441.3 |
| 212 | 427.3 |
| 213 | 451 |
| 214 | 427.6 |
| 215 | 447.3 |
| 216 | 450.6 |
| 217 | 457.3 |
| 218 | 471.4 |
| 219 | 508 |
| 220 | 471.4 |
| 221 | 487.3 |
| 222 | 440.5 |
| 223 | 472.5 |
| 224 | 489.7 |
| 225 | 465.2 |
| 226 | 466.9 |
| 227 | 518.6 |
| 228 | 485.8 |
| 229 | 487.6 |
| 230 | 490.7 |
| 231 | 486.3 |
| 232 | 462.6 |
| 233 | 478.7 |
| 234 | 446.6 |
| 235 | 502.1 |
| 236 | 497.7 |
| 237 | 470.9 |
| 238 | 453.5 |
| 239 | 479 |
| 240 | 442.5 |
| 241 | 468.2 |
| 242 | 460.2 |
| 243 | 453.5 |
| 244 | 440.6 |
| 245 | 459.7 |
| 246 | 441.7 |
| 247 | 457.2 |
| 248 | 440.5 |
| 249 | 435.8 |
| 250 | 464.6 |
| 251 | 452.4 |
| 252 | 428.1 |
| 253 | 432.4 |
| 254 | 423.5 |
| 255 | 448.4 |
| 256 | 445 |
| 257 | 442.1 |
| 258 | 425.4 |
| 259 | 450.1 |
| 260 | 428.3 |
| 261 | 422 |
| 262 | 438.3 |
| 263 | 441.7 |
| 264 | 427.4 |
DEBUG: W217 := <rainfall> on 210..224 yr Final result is 459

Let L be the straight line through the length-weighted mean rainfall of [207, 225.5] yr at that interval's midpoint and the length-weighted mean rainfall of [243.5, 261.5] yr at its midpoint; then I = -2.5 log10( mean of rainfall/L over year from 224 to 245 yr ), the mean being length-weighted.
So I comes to -0.06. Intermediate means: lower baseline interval 454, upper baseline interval 441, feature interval 473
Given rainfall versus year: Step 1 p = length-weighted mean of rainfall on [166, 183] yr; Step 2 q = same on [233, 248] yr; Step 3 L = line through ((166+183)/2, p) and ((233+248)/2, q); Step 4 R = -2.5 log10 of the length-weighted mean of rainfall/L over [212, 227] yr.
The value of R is -0.069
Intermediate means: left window 382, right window 462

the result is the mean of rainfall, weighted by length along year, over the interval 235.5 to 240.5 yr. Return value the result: 469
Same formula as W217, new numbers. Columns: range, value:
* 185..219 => 425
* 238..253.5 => 451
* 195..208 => 413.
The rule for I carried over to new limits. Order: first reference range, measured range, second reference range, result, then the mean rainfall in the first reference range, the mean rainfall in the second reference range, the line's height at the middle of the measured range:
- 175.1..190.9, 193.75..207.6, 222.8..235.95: 0.058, 407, 482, 435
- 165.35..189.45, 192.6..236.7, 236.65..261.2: -0.071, 390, 447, 420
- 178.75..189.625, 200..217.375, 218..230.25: 0.063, 413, 481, 455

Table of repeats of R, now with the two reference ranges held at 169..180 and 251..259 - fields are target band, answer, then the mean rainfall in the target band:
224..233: -0.16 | 483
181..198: -0.06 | 412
